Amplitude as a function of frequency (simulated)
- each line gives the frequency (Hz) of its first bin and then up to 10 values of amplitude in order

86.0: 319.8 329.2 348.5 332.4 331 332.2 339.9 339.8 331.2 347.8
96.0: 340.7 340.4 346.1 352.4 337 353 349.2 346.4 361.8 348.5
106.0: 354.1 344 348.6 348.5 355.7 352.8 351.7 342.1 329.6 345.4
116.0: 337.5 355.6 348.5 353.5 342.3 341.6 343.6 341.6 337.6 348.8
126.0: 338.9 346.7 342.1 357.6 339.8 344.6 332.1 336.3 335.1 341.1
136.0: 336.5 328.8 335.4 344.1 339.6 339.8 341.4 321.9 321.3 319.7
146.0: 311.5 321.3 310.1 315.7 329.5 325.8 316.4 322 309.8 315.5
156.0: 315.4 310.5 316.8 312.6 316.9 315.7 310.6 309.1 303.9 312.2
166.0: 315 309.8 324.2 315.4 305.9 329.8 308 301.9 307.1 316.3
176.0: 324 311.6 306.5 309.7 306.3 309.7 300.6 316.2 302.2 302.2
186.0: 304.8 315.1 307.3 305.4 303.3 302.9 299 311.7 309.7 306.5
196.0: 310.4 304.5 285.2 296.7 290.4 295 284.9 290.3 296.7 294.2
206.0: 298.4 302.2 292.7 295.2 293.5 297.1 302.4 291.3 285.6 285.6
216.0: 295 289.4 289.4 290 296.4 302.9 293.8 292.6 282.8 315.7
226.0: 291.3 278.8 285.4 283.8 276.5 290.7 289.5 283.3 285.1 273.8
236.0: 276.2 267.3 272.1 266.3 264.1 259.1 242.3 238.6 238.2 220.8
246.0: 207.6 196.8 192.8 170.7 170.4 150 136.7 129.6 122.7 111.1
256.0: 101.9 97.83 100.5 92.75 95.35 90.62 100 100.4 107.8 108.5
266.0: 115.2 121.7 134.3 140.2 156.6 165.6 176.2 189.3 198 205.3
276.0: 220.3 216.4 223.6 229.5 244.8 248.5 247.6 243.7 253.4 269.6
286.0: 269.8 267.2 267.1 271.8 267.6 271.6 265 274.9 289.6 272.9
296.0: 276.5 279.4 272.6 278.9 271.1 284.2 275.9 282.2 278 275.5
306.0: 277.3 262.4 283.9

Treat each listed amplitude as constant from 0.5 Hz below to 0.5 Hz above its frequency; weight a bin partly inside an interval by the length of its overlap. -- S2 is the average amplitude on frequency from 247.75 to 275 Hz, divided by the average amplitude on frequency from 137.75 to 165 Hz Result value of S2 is 0.4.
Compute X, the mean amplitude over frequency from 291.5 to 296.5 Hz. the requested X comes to 276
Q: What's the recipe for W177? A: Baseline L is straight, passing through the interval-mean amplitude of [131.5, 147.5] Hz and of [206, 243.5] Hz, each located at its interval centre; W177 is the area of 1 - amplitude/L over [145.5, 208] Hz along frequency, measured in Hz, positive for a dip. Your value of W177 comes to 0.48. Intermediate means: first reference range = 332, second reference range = 284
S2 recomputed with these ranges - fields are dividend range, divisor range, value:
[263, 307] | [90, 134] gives 0.67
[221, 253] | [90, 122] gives 0.72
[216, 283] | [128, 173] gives 0.65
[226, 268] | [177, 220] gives 0.65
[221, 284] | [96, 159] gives 0.61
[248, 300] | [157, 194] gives 0.62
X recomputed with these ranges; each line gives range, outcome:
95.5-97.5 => 341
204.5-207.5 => 298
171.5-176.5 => 311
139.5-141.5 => 340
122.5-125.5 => 343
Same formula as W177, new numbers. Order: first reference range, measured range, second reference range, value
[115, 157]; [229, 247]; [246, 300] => -2.4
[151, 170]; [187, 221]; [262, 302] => -2.0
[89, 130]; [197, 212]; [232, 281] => -3.4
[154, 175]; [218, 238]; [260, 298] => -2.4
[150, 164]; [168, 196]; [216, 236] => -0.3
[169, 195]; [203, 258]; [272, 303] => 6.4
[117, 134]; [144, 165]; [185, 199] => 0.7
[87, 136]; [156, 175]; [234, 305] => -0.9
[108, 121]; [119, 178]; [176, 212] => 0.4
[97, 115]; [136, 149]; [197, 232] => 0.1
